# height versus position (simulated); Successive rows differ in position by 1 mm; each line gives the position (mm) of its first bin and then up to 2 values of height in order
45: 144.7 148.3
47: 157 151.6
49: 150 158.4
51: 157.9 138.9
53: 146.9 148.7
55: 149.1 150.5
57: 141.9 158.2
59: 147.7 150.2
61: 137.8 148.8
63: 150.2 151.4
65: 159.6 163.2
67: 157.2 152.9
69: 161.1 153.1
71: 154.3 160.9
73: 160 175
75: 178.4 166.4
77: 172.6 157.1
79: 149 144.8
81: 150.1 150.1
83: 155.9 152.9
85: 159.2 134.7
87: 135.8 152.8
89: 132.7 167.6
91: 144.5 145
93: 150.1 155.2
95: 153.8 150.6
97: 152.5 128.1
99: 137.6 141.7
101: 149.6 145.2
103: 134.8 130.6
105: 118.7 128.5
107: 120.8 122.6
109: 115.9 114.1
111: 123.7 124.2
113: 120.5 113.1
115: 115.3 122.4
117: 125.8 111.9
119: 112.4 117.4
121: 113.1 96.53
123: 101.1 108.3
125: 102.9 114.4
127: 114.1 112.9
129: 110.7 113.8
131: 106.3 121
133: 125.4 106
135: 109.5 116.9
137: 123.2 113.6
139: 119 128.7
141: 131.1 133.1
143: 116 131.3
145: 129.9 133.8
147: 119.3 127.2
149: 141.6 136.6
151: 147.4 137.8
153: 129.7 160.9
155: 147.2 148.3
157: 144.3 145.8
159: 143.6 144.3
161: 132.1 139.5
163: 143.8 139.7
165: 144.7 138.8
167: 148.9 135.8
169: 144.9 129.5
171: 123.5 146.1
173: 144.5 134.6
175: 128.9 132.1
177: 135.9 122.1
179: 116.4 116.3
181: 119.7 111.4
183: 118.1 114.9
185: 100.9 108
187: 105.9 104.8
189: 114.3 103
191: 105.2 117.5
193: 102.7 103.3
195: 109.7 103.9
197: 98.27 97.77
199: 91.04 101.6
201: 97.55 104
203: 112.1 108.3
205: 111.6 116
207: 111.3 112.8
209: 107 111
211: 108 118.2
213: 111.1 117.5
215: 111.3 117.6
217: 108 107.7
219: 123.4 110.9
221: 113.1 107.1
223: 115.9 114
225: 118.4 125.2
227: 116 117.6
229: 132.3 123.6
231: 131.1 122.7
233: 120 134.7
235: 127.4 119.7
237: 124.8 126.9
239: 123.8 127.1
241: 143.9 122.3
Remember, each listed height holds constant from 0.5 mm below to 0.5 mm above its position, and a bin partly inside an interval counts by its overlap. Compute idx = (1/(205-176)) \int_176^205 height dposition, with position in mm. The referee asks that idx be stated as 109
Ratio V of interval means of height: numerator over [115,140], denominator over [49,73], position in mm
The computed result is 0.75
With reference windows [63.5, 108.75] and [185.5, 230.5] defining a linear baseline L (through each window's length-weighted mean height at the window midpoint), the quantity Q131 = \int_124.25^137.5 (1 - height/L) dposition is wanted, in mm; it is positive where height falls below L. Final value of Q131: 2.1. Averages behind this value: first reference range 149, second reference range 111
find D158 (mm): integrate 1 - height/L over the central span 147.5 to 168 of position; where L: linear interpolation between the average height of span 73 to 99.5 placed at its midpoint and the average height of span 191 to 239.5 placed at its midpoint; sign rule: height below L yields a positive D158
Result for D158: -1.7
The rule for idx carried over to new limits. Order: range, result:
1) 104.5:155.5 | 121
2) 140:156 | 135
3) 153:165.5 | 144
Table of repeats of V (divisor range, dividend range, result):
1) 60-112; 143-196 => 0.87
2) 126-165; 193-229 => 0.85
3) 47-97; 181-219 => 0.71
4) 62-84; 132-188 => 0.82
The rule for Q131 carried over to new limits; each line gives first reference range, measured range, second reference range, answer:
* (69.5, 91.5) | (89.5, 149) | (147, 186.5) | 8.36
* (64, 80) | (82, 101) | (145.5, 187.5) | 0.92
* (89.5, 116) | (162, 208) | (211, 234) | 1.75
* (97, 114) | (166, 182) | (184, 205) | -3.05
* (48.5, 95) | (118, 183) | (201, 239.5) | 2.88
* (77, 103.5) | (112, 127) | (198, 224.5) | 2.79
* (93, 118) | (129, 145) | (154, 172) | 2.00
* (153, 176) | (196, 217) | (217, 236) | 3.04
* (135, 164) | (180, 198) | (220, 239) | 2.77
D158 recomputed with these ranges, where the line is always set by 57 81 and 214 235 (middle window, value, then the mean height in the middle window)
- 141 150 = 0.54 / 130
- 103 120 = 3.00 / 120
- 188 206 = 2.91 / 105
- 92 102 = 0.22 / 146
